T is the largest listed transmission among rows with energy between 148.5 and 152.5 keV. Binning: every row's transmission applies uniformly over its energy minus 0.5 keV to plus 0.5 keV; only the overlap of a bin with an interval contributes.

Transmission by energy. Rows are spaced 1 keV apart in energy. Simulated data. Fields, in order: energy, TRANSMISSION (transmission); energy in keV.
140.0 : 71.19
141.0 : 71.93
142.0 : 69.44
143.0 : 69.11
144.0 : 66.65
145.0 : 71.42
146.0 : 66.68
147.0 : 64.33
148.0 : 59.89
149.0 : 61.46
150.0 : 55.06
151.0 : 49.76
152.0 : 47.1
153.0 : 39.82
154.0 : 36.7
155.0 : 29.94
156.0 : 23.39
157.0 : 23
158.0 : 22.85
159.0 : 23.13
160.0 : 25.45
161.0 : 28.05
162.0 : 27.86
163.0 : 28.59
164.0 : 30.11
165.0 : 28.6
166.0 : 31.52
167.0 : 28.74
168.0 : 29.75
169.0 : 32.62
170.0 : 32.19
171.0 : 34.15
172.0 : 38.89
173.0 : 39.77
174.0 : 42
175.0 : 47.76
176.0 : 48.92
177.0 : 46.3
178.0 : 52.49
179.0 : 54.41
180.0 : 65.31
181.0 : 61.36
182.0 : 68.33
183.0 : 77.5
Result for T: 61.46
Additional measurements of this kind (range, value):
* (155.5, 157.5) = 23.39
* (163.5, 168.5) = 31.52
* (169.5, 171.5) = 34.15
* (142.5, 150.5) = 71.42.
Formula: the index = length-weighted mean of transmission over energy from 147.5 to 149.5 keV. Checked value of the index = 60.7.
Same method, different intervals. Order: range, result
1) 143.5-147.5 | 67.3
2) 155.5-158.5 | 23.1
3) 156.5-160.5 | 23.6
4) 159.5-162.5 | 27.1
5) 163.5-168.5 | 29.7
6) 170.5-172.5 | 36.5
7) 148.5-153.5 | 50.6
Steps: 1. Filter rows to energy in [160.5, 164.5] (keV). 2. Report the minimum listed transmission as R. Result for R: 27.86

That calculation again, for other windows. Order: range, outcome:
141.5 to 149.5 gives 59.89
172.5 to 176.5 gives 39.77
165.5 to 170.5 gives 28.74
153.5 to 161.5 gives 22.85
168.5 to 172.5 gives 32.19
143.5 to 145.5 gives 66.65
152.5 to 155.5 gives 29.94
